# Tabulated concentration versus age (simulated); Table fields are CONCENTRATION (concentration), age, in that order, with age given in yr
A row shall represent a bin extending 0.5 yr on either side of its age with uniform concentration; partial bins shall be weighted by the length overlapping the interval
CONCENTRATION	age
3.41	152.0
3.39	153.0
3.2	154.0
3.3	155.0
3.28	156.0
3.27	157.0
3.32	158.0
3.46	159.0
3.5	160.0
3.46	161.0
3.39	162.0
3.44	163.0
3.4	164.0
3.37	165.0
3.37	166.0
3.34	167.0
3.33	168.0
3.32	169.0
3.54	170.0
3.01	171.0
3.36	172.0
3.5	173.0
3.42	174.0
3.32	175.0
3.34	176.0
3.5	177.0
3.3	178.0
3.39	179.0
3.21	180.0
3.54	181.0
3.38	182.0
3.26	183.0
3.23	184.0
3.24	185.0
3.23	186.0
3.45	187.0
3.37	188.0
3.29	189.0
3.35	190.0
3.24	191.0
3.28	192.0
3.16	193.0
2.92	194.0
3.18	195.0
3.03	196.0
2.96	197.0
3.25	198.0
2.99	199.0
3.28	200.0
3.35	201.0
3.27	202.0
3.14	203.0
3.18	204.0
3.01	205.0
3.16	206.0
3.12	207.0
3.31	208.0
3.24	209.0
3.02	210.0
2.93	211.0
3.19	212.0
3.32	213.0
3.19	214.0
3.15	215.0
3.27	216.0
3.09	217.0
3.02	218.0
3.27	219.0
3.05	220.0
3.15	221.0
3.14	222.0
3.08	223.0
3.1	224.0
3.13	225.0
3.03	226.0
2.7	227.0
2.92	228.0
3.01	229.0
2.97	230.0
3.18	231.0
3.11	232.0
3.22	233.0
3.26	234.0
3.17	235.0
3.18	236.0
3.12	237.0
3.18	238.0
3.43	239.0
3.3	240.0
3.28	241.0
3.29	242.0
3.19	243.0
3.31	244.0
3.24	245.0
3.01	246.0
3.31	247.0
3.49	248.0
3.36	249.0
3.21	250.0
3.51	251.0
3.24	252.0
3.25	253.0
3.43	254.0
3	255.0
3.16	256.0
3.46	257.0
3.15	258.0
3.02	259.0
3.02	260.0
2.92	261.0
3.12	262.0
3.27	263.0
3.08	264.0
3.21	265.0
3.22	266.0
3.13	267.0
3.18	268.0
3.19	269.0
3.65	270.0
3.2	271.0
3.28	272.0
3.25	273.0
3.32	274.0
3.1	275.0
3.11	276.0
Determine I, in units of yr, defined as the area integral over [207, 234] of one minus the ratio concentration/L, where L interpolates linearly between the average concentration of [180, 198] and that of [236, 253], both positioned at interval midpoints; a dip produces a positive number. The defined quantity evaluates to 1.24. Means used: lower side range 3.24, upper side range 3.28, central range 3.11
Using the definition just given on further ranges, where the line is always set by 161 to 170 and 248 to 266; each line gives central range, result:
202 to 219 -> 0.75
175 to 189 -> 0.06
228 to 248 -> 0.29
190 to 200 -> 0.59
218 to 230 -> 0.82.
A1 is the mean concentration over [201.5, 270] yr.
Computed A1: 3.17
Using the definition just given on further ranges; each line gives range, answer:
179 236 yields 3.17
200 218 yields 3.17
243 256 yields 3.27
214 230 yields 3.07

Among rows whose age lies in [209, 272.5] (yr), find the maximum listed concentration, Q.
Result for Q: 3.65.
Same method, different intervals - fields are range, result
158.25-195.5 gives 3.54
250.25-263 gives 3.51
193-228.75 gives 3.35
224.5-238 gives 3.26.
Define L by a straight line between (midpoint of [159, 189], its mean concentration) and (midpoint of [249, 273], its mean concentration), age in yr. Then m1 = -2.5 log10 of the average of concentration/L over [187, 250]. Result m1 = 0.039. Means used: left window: 3.36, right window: 3.22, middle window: 3.17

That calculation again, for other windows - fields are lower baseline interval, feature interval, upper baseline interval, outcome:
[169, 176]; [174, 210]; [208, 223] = 0.01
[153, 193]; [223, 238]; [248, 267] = 0.06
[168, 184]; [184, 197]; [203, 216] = 0.02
